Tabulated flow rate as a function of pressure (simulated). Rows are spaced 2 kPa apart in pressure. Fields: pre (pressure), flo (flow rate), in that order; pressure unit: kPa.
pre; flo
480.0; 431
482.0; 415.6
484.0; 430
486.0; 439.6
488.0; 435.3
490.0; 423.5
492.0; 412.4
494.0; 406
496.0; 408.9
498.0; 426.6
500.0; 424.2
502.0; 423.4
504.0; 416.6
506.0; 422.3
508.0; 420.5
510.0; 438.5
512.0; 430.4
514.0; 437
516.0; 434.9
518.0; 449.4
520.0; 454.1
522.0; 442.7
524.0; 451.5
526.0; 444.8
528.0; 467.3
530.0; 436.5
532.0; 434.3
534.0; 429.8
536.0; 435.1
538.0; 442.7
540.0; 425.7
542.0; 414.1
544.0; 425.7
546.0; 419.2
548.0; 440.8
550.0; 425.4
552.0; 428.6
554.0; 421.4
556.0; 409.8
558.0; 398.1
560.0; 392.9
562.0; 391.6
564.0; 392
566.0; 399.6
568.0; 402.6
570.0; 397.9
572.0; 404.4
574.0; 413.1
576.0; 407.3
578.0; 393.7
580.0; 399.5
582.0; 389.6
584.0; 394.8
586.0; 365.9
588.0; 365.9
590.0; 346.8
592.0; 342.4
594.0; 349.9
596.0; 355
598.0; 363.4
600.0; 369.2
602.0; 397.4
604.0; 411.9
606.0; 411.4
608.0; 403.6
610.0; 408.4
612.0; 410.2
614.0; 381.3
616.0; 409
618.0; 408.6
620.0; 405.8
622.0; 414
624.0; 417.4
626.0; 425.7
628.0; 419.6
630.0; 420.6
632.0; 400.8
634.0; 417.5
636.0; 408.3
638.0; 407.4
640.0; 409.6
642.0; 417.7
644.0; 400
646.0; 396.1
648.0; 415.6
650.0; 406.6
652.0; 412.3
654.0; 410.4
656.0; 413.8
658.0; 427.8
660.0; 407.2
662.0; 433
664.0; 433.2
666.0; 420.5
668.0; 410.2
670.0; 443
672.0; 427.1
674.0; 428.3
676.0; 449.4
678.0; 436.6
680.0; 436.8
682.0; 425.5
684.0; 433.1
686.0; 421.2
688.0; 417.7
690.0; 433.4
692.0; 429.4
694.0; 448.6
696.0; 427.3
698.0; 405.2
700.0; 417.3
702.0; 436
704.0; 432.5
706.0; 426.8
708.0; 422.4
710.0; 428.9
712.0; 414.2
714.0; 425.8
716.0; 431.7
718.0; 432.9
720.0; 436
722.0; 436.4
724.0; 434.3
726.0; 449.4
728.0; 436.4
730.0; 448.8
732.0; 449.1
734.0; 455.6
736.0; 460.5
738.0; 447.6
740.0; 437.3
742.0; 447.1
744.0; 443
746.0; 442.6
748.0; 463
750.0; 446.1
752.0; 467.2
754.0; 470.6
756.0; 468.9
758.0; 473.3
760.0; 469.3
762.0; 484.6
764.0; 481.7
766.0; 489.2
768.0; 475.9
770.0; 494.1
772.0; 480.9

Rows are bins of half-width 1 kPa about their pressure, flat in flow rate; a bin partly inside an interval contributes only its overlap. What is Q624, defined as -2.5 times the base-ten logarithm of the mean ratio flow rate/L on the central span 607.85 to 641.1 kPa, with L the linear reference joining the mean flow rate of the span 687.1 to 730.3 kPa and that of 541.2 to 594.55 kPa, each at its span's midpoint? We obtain 0.00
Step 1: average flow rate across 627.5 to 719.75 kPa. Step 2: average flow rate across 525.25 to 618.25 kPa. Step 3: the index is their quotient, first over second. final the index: 1.0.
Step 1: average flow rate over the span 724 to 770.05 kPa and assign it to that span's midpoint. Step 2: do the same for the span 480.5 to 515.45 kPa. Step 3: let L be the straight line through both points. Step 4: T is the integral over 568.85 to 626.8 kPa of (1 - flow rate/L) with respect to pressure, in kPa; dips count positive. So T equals 6.19 kPa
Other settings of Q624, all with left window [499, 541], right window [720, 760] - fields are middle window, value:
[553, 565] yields 0.10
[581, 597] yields 0.21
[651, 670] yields 0.07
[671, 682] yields 0.03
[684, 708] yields 0.05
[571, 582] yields 0.10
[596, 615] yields 0.13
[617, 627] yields 0.07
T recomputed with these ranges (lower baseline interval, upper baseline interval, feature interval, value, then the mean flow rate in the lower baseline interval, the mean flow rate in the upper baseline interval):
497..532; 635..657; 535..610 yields 4.5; 436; 409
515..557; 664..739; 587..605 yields 2.8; 435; 433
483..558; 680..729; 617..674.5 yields 1.9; 430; 429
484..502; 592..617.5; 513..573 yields -2.6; 423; 388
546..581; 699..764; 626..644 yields 0.5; 407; 445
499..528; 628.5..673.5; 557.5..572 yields 1.1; 436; 416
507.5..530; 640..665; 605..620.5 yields 0.7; 443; 414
